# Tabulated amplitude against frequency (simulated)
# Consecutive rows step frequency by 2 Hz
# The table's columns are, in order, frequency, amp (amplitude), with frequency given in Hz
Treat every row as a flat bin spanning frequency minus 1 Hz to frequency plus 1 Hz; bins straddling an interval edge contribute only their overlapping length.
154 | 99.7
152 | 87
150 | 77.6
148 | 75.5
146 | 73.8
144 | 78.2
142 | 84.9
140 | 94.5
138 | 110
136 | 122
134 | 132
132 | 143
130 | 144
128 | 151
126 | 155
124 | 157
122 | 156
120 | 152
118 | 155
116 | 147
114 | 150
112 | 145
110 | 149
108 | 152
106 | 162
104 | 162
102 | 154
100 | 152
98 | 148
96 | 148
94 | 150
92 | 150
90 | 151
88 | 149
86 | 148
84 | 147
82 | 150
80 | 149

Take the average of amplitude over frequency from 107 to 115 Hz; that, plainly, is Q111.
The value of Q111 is 149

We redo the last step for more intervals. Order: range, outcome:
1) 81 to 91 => 149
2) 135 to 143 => 103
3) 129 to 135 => 140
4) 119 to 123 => 154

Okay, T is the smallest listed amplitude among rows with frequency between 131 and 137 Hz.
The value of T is 122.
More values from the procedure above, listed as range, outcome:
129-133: 143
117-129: 151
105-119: 145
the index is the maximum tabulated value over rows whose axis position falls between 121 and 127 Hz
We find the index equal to 157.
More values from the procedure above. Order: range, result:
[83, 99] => 151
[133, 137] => 132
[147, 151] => 77.6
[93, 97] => 150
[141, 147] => 84.9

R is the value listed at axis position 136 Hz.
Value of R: 122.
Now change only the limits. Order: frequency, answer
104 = 162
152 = 87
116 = 147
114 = 150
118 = 155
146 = 73.8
